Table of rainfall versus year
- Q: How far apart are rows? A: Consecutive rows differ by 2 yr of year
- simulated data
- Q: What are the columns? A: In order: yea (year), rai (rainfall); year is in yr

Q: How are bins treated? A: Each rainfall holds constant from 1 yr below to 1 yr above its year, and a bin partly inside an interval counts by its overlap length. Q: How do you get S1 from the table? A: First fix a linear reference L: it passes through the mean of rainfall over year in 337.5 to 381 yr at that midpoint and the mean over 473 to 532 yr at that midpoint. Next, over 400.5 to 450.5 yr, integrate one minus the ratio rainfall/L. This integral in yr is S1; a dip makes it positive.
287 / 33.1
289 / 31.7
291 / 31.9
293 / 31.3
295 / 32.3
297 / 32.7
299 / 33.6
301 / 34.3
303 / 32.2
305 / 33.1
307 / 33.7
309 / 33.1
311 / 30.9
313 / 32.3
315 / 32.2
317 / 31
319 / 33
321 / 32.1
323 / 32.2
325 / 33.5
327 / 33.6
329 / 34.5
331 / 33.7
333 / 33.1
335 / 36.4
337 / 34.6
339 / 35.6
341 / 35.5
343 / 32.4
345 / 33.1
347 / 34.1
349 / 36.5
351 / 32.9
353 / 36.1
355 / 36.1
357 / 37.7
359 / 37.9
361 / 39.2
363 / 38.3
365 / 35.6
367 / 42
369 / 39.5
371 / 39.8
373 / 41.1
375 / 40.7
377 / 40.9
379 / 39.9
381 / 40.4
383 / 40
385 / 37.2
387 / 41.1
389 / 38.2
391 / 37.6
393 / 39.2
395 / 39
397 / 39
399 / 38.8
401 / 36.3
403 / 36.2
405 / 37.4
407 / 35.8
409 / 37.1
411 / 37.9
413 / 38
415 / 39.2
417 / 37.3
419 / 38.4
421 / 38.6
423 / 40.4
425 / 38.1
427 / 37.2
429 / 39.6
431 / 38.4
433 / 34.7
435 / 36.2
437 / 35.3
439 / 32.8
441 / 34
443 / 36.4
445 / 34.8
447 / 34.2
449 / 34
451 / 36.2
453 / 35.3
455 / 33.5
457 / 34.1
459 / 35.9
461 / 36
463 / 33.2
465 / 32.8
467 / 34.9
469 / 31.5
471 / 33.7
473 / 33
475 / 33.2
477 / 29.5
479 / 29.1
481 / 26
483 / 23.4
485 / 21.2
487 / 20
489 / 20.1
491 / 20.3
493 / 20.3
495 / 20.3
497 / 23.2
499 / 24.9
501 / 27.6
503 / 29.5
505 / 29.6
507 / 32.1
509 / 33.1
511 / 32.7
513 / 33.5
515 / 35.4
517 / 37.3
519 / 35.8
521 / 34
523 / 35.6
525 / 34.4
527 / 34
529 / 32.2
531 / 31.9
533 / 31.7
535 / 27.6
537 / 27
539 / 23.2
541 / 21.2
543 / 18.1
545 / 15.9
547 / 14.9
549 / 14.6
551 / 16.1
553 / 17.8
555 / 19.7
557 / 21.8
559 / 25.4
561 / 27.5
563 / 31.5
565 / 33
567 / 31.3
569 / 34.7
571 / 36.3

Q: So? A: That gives -4.8 yr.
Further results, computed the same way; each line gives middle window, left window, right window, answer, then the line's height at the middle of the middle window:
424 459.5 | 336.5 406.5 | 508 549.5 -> -1.9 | 33.8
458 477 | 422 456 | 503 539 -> 0.6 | 34.7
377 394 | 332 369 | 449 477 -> -1.9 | 35.4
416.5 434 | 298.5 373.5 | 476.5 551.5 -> -4.1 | 30.8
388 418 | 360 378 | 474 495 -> -2.3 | 35.1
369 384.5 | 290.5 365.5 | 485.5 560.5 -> -3.9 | 32.1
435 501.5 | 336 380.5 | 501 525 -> 8.5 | 34.5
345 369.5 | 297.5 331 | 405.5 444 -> -1.7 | 34.5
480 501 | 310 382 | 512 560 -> 4.8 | 28.8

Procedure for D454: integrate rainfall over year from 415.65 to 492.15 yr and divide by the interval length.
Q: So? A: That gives 33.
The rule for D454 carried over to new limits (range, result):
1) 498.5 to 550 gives 28.8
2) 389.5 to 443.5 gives 37.4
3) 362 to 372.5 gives 39.1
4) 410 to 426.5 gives 38.4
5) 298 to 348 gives 33.4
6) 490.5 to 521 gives 29.3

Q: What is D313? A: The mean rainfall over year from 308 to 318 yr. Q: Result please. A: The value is 31.9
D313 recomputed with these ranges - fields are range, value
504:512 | 31.9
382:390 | 39.1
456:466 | 34.4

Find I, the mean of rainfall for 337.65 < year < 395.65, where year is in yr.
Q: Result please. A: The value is 37.8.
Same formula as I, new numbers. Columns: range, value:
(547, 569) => 24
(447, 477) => 33.9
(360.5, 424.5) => 38.7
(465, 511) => 27.4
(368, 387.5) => 40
